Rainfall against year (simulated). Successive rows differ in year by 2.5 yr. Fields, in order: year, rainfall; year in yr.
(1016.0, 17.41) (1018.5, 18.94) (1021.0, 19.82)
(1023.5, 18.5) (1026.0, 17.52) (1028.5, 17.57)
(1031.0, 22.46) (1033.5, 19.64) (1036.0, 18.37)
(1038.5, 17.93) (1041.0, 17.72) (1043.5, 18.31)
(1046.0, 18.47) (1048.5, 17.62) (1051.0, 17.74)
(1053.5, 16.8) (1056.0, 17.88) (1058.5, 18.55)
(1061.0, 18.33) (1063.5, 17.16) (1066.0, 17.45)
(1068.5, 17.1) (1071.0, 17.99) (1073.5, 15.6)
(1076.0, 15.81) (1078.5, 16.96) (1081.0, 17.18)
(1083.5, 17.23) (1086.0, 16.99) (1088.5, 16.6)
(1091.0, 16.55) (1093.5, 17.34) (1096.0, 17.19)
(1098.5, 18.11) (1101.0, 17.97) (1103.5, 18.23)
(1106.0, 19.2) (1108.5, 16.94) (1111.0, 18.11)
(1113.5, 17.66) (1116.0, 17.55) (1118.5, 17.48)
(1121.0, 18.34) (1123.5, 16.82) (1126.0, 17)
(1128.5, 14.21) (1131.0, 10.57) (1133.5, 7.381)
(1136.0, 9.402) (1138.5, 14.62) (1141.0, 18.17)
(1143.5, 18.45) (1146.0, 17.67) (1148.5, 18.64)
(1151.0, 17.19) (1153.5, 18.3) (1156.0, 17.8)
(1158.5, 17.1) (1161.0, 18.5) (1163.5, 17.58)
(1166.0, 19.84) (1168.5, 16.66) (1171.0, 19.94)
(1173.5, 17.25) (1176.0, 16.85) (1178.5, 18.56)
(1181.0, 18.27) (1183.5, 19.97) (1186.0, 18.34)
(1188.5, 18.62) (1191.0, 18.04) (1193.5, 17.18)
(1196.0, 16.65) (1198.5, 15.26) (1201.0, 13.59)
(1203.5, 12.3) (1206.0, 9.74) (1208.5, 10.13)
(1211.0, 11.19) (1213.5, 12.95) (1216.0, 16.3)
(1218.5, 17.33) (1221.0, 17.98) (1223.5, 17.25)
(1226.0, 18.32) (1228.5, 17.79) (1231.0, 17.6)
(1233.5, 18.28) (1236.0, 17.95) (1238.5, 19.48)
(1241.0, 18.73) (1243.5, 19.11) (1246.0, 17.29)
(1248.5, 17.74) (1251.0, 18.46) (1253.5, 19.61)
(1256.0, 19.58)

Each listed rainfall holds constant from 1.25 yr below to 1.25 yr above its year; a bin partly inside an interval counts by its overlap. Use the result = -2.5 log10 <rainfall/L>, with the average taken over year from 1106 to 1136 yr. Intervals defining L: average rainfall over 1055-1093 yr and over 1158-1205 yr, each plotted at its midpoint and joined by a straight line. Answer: 0.114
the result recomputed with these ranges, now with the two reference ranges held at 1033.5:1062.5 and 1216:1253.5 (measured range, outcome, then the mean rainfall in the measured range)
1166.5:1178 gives 0.01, 17.9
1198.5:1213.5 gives 0.46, 11.8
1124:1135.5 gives 0.41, 12.4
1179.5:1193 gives -0.03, 18.6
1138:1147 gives 0.04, 17.4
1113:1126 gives 0.03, 17.5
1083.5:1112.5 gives 0.03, 17.6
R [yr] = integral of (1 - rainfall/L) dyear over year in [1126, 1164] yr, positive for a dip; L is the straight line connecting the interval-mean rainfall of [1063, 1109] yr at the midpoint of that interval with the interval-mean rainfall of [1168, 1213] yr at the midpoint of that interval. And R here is 1.8 yr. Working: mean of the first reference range 17.2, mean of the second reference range 16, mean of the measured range 15.7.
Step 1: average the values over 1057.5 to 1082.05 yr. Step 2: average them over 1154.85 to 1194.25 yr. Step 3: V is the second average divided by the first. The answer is 1.06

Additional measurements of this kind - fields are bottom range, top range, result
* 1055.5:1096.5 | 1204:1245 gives 0.94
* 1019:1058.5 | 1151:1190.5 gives 0.99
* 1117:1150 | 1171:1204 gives 1.12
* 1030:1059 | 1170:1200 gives 0.97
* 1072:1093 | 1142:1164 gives 1.08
